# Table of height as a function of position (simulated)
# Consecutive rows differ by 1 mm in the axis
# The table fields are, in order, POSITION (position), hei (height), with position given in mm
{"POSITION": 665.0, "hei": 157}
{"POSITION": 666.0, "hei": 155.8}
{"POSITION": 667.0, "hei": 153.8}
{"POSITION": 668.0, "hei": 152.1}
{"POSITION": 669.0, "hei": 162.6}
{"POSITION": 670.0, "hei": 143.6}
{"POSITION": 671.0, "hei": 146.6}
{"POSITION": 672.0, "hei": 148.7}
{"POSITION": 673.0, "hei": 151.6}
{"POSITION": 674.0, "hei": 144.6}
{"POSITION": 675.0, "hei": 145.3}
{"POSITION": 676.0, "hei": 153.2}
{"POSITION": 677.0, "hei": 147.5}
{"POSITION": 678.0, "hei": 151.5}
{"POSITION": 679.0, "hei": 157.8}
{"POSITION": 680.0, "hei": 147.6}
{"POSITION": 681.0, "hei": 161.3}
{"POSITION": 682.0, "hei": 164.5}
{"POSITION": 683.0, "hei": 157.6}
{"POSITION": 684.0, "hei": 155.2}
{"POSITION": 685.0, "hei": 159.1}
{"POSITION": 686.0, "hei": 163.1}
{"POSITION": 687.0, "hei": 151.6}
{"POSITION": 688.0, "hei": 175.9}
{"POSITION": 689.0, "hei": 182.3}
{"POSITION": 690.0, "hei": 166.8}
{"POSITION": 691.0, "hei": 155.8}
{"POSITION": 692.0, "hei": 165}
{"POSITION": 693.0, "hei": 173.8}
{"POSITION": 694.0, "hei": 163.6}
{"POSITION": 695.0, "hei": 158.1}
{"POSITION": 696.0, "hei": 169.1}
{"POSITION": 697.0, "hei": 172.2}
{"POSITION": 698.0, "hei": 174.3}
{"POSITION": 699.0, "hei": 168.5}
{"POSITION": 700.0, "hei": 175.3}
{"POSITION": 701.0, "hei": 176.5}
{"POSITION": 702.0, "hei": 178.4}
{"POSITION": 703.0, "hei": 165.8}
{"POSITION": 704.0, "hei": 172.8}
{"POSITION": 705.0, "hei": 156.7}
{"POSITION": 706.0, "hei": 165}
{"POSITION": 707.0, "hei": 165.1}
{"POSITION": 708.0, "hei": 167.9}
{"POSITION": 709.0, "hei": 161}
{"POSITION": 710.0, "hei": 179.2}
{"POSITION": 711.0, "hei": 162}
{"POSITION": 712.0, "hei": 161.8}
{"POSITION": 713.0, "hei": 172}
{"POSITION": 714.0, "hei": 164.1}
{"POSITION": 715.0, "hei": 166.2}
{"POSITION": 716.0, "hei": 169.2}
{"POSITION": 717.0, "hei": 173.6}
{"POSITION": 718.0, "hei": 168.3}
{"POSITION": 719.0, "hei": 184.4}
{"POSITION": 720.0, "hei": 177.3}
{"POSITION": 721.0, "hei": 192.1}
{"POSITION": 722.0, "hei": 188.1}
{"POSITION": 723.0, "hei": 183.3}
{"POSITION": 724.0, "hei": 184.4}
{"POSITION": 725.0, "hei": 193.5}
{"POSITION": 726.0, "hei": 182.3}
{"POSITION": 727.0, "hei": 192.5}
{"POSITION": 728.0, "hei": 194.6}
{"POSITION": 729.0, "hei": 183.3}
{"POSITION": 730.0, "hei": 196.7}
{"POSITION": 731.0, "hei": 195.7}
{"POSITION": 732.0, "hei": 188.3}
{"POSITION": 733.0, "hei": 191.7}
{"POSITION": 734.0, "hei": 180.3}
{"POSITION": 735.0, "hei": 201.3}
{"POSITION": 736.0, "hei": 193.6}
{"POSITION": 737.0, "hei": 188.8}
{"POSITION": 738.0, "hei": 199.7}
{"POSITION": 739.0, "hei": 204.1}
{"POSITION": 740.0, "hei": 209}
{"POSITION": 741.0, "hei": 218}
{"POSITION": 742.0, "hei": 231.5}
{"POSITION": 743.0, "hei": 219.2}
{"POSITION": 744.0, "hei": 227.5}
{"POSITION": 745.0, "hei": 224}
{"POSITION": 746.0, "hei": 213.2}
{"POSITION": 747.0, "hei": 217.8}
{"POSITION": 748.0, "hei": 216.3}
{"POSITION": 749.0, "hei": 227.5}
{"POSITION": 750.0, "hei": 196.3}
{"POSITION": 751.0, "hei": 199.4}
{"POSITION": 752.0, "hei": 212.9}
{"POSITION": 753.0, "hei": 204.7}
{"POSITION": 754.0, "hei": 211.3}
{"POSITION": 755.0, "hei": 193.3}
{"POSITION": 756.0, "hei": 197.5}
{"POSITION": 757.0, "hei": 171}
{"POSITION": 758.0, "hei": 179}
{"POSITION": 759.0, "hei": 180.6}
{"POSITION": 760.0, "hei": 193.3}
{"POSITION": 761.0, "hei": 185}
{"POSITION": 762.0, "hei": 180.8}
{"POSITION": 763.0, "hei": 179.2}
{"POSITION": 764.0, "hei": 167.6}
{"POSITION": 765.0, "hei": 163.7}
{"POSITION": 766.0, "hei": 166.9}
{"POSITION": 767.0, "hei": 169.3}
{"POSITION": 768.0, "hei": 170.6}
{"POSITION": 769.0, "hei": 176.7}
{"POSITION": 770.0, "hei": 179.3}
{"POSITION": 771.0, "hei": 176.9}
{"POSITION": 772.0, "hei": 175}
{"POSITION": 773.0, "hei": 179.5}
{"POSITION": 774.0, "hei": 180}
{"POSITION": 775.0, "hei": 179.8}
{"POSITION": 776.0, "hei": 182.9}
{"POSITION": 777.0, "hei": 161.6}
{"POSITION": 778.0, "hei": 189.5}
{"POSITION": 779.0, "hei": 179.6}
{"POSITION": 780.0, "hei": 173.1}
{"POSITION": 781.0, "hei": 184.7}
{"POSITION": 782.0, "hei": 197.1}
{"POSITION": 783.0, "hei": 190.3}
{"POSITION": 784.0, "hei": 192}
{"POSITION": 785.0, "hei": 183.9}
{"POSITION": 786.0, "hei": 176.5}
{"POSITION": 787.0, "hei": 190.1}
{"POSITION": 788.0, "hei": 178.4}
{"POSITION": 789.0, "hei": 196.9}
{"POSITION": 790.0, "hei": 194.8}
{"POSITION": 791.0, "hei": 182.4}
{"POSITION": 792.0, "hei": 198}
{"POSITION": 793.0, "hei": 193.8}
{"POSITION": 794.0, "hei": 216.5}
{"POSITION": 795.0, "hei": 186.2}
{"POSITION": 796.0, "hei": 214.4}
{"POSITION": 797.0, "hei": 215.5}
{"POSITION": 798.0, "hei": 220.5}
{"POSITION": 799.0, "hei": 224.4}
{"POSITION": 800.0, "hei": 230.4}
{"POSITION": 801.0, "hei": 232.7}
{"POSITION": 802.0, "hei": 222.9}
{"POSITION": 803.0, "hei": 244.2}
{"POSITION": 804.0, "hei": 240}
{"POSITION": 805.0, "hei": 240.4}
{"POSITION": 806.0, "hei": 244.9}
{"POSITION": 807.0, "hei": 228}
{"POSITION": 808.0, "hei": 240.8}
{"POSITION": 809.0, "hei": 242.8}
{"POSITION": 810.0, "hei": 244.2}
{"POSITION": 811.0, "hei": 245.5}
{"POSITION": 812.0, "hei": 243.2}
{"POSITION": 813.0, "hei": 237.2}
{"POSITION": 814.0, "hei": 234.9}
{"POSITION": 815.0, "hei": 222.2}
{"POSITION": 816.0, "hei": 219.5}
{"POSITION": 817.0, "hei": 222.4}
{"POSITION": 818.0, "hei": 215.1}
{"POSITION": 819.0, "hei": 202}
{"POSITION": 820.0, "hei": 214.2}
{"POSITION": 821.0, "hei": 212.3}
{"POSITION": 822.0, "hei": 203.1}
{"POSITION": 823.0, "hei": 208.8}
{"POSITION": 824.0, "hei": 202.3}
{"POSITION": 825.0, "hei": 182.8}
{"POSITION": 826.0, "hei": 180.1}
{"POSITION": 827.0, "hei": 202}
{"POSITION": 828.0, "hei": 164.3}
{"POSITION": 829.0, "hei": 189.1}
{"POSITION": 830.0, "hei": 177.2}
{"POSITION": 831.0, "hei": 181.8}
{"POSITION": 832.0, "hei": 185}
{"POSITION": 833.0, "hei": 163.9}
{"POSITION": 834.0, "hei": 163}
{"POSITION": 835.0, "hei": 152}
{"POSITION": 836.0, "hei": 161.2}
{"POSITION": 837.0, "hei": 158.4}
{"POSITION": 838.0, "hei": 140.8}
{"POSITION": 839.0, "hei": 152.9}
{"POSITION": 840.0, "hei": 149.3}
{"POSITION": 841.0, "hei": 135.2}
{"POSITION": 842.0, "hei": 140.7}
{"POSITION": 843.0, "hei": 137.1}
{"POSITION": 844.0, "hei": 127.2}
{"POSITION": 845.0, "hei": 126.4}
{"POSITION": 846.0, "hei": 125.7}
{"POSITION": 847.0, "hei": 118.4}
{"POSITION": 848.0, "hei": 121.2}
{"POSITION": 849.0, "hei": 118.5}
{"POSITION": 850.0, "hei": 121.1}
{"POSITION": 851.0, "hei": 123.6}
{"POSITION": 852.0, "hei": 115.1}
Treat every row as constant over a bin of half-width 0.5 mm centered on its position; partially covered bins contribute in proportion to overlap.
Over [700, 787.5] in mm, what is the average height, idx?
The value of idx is 186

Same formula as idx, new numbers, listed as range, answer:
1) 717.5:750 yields 199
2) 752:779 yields 181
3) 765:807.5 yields 196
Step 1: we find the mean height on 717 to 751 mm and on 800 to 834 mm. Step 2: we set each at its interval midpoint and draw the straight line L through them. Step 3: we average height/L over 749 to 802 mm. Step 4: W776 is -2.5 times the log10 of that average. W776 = 0.09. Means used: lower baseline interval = 199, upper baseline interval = 214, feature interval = 190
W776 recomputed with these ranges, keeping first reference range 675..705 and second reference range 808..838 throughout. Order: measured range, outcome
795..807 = -0.172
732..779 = -0.063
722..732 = -0.092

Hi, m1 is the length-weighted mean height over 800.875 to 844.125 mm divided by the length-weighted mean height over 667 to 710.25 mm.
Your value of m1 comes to 1.23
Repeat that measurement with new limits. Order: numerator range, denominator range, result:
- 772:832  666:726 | 1.24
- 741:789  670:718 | 1.17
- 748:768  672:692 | 1.20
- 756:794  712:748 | 0.94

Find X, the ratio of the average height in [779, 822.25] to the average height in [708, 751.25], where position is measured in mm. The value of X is 1.11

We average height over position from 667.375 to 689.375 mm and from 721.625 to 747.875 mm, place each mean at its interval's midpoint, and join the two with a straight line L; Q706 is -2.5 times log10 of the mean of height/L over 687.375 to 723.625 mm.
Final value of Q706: 0.037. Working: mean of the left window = 155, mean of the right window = 200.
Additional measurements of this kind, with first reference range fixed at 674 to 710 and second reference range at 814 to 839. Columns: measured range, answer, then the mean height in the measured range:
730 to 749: -0.20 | 207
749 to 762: -0.11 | 194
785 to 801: -0.11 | 202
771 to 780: 0.01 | 178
